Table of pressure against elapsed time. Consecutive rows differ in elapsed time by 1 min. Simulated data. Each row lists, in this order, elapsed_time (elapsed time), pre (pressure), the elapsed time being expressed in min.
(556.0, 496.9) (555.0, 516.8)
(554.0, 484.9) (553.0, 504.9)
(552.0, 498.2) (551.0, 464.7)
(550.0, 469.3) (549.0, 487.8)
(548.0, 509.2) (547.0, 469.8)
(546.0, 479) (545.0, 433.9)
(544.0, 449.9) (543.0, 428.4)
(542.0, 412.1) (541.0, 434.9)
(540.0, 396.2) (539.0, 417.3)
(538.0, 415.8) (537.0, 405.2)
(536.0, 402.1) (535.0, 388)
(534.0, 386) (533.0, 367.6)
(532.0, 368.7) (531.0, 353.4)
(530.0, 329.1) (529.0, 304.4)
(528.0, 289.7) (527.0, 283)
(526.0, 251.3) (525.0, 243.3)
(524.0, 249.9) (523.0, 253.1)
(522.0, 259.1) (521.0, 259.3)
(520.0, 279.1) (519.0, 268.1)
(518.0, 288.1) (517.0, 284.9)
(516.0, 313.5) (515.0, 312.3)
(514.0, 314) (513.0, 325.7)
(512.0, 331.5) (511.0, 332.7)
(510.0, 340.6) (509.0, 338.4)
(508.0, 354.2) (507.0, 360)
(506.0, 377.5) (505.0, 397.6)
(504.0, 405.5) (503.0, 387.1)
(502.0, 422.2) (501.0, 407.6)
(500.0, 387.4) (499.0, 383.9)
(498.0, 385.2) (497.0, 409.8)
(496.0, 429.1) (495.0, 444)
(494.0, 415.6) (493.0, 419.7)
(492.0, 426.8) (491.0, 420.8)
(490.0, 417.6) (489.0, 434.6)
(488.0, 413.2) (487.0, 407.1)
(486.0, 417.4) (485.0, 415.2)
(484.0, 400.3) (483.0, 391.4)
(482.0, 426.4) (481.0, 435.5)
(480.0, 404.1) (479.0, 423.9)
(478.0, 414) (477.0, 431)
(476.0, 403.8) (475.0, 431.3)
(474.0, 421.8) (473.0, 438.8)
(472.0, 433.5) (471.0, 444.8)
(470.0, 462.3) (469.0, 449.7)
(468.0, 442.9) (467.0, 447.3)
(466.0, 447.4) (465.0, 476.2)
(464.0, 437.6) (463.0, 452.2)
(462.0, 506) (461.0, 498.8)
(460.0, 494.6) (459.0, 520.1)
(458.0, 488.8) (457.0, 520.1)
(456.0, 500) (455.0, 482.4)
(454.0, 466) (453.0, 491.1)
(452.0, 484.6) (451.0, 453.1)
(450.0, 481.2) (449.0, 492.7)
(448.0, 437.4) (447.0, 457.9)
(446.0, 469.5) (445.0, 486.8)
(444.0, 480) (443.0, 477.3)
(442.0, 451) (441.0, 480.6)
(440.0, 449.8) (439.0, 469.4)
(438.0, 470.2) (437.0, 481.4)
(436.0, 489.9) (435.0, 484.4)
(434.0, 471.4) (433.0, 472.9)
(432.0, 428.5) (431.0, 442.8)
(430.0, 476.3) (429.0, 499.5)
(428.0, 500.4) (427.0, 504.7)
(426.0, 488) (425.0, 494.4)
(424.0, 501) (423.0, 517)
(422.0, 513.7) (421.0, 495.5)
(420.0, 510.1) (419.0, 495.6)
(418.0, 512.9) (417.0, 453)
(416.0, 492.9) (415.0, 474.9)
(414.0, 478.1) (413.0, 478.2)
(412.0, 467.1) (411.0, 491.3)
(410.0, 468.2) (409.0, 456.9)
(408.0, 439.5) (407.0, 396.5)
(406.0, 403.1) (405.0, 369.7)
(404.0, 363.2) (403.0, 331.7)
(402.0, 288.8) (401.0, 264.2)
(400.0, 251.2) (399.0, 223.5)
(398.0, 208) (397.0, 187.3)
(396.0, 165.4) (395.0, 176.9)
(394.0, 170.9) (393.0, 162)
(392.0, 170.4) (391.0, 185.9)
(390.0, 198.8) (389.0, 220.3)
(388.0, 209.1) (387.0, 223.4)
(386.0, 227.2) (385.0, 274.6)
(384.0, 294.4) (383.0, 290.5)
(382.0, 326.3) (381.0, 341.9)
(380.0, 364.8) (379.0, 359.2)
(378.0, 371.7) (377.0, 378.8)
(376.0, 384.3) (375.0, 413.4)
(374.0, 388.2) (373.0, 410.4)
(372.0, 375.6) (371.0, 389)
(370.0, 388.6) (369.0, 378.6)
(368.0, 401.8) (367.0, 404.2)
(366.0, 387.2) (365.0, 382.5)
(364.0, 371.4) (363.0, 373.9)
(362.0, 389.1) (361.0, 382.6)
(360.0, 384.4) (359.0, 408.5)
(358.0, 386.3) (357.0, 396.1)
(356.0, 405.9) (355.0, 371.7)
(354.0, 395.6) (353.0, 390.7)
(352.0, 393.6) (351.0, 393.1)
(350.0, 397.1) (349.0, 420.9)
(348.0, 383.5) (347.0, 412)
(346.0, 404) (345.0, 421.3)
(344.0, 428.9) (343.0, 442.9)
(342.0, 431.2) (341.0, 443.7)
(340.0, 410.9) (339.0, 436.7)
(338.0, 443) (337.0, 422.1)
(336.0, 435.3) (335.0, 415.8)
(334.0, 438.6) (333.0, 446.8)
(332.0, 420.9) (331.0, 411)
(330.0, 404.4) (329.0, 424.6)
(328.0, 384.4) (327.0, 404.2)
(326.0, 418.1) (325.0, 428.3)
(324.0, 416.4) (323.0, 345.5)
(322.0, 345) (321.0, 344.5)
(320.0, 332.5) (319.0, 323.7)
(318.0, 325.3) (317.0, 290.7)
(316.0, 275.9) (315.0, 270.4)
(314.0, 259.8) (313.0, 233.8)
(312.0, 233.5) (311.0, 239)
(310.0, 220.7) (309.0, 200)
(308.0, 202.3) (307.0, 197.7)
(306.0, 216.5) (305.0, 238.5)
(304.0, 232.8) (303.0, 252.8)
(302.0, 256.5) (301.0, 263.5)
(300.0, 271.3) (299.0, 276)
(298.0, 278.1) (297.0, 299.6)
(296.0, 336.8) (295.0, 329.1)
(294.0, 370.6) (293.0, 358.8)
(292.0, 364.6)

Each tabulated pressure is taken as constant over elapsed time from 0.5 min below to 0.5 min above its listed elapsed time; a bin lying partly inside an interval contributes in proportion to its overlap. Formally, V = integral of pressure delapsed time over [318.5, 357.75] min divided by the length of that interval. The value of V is 405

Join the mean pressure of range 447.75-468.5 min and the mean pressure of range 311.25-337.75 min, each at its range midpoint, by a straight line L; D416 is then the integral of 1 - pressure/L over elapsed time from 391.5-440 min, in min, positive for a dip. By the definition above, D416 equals 3.9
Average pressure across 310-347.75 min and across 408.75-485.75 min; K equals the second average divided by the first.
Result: 1.24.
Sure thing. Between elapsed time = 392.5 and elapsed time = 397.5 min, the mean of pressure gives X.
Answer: 172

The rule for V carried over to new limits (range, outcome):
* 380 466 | 409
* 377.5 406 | 260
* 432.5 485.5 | 459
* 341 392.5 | 360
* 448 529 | 399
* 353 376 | 390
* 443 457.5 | 479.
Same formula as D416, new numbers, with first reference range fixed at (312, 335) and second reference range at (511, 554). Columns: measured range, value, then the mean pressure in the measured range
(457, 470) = -3.87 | 473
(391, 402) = 4.88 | 202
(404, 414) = -2.11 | 439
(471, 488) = -2.50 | 419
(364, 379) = -1.11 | 388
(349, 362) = -1.17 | 393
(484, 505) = -2.64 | 412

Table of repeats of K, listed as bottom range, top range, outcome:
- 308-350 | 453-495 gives 1.20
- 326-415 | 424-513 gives 1.21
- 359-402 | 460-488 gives 1.42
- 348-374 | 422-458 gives 1.23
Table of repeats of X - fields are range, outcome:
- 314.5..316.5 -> 273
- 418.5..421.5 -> 500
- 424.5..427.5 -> 496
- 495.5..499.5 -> 402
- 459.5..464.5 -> 478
